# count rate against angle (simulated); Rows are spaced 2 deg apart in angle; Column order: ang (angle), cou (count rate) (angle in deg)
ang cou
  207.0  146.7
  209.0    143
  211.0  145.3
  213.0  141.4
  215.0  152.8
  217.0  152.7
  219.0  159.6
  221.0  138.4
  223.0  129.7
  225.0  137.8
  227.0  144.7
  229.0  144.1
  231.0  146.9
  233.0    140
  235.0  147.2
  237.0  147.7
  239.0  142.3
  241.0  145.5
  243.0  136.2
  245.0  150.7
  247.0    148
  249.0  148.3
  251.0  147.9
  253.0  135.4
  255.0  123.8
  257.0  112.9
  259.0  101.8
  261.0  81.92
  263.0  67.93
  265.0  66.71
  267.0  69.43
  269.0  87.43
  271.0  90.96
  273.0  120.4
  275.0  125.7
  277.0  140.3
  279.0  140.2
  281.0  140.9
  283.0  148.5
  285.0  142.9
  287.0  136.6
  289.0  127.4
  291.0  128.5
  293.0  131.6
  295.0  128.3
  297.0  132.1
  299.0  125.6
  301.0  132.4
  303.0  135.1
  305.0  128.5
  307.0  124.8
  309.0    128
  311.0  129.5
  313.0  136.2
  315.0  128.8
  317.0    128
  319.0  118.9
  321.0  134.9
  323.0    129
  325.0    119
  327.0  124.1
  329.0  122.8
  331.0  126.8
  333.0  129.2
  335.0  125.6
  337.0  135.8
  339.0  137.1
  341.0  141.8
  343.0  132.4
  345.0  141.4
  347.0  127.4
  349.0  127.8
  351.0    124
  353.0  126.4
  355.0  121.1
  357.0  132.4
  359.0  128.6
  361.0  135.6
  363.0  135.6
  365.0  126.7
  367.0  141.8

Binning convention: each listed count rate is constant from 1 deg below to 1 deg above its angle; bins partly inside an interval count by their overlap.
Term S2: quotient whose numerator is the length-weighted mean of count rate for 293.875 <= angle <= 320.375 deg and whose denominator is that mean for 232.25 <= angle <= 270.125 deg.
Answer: 1.1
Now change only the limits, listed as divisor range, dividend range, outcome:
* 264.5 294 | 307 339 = 1.06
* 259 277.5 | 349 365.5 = 1.37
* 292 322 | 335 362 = 1.01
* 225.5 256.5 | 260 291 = 0.79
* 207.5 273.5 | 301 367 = 1.01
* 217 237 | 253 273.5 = 0.65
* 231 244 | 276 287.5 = 0.99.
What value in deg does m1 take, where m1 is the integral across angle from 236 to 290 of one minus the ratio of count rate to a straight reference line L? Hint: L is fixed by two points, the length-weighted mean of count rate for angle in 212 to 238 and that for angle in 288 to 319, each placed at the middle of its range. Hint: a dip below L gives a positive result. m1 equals 5.5 deg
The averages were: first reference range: 145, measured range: 123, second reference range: 129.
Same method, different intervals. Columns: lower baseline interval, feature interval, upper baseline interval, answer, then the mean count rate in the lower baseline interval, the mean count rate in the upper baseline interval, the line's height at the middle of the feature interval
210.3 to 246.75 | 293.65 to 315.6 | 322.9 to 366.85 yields 0.8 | 145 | 130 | 135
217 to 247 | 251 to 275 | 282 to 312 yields 6.7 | 144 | 132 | 138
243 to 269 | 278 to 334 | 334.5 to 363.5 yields -3.6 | 113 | 132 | 123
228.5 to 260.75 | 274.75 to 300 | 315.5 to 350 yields -0.2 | 137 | 130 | 134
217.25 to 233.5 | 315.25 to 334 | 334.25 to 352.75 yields 1.1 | 143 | 132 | 134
